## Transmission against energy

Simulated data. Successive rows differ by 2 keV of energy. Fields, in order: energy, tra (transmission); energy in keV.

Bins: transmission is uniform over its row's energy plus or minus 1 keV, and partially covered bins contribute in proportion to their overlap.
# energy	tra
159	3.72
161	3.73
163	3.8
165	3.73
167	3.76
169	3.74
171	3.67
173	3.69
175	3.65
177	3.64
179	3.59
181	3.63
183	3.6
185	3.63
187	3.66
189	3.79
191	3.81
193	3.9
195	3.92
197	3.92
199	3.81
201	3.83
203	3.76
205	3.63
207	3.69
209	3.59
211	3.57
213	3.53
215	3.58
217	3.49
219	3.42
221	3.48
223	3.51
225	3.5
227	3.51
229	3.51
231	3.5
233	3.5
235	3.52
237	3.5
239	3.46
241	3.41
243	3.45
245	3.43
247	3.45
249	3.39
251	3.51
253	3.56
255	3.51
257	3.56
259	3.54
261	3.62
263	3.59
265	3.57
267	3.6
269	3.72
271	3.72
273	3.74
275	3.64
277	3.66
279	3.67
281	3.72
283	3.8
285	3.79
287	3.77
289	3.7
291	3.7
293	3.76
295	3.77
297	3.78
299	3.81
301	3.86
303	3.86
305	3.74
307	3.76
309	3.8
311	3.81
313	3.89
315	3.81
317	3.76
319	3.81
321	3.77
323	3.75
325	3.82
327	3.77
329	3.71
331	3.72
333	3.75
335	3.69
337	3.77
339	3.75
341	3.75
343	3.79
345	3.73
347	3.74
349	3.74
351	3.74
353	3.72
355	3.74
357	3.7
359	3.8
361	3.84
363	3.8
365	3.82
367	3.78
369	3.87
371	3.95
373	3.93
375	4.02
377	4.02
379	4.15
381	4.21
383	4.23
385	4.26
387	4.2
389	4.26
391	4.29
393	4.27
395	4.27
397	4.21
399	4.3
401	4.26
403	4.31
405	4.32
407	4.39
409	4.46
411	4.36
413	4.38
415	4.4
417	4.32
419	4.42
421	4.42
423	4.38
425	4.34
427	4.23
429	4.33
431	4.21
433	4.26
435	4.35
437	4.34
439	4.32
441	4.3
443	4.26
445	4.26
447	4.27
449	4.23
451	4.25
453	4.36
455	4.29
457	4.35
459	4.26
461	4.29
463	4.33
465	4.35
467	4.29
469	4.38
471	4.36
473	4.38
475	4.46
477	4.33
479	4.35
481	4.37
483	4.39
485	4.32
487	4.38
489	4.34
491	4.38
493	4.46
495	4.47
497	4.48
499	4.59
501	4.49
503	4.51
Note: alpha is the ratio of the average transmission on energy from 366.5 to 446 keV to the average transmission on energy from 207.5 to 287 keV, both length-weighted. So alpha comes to 1.19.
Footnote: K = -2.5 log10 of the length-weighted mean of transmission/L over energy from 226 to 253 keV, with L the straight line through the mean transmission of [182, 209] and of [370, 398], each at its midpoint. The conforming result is 0.11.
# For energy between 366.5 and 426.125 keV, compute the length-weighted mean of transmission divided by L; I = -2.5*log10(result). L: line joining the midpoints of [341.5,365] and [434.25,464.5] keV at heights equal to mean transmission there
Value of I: -0.06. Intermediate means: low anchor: 3.76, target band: 4.24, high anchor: 4.3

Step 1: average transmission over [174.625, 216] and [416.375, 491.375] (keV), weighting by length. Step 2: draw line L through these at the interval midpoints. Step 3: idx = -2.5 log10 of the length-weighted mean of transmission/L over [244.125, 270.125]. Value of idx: 0.09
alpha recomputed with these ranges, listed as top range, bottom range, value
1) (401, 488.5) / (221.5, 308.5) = 1.20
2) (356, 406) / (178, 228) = 1.12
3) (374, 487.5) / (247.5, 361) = 1.16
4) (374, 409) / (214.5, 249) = 1.22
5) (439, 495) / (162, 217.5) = 1.17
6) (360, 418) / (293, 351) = 1.10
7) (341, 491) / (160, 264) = 1.16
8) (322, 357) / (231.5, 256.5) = 1.08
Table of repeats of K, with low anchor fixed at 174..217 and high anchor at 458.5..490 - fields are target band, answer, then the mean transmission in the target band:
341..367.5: 0.085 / 3.76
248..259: 0.096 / 3.51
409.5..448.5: -0.020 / 4.32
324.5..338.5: 0.076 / 3.74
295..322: 0.044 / 3.8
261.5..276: 0.062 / 3.65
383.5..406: -0.027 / 4.27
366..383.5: 0.028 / 4.01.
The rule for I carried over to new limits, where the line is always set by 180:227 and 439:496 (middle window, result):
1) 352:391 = 0.033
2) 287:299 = 0.040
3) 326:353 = 0.075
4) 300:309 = 0.032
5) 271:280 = 0.047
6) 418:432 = -0.027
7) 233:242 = 0.082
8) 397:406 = -0.031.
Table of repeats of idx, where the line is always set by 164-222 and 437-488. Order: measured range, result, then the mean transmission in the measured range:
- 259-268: 0.08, 3.59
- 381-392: -0.03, 4.24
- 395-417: -0.04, 4.33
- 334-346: 0.08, 3.75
